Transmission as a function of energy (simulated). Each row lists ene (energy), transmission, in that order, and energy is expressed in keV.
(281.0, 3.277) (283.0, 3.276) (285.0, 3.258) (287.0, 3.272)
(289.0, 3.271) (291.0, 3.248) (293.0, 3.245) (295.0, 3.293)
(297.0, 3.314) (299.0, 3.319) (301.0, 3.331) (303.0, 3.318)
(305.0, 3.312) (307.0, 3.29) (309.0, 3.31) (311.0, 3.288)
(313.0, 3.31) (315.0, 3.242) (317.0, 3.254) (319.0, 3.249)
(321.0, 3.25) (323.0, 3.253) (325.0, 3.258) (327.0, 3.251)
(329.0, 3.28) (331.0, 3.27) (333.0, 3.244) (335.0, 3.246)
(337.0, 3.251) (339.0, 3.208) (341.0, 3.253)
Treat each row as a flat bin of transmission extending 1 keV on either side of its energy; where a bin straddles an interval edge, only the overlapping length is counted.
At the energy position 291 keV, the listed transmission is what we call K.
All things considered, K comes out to 3.248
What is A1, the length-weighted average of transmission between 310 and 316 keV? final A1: 3.28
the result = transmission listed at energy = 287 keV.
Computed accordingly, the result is 3.272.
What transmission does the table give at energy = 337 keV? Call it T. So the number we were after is 3.251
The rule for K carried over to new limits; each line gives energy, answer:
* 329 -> 3.28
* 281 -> 3.277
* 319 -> 3.249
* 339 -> 3.208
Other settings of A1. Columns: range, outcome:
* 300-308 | 3.31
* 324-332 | 3.26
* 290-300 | 3.28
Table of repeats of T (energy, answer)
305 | 3.312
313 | 3.31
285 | 3.258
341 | 3.253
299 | 3.319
